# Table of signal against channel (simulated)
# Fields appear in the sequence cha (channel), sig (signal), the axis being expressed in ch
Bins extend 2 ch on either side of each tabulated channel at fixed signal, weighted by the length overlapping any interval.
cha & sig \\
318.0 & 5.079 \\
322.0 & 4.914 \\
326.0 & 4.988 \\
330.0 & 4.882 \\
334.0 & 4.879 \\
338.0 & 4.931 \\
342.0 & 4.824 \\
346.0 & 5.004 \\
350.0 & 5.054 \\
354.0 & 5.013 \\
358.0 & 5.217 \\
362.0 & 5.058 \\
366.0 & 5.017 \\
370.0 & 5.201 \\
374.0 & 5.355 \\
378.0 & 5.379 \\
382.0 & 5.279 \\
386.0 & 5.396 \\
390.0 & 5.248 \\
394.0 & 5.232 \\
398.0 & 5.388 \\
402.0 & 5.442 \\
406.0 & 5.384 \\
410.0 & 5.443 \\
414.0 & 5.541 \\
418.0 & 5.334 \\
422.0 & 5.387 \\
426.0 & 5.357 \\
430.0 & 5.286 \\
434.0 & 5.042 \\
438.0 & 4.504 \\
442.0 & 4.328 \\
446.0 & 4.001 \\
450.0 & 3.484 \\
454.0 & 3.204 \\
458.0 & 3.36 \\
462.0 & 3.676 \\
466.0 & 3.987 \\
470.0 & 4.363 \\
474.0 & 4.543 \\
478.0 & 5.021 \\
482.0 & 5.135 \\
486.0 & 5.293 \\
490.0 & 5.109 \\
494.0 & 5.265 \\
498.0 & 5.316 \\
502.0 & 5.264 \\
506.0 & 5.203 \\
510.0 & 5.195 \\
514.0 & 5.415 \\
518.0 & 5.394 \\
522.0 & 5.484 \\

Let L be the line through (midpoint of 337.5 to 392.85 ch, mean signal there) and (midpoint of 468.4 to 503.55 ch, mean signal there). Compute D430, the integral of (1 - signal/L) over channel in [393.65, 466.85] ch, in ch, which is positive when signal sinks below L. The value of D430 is 5.6 ch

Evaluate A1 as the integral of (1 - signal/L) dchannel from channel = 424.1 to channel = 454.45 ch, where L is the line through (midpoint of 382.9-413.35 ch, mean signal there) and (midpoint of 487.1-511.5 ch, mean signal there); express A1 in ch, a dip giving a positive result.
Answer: 4.9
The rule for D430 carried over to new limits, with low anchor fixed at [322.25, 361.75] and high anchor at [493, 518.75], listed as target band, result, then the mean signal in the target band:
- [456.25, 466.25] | 3.0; 3.63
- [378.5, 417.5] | -2.2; 5.37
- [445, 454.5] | 2.9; 3.57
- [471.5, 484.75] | 0.8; 4.9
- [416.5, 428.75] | -0.5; 5.36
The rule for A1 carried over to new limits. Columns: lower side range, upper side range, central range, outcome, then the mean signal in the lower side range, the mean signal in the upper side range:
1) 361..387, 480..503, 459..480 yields 3.8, 5.24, 5.23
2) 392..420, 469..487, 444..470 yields 7.0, 5.39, 4.88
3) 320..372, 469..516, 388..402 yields -0.8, 5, 5.11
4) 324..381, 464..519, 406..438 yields -1.6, 5.06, 5.03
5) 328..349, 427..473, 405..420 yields -3.5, 4.91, 4.15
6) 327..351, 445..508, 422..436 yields -1.8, 4.93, 4.52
